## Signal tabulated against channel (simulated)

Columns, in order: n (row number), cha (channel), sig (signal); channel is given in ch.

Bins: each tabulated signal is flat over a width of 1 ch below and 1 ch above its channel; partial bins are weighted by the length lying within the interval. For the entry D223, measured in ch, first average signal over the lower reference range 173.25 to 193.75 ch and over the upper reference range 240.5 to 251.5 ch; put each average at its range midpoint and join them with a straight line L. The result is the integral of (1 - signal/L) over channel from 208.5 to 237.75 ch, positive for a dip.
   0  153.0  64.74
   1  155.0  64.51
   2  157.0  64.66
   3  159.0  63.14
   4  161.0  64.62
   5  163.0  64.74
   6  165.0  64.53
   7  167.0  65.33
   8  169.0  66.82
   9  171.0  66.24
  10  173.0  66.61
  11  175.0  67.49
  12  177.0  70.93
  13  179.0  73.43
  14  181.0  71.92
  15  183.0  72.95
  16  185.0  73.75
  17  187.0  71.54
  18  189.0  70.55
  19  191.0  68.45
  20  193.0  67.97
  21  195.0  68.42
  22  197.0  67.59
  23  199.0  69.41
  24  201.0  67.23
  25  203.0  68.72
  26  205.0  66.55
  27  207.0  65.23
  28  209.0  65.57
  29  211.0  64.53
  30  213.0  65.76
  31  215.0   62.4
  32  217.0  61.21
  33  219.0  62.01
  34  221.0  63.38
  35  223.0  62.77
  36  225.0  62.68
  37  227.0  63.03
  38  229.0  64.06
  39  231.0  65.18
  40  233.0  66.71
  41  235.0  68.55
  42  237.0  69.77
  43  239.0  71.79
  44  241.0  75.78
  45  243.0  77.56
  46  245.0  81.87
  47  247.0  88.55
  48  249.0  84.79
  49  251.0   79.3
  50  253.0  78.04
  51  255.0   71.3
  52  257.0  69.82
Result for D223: 4.98 ch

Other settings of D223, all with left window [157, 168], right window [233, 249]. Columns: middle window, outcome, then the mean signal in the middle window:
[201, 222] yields 2.08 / 64.7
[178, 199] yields -0.70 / 70.6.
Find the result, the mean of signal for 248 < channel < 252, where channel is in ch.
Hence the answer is 82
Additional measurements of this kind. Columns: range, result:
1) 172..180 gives 69.6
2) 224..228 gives 62.9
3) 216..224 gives 62.3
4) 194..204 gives 68.3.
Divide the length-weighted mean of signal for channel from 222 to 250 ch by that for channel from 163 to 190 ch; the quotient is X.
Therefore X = 1.04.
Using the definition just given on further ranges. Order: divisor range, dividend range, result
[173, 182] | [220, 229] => 0.90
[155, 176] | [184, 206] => 1.06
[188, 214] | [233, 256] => 1.14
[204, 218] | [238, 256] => 1.22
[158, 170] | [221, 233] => 0.98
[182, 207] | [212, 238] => 0.93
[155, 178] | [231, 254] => 1.16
